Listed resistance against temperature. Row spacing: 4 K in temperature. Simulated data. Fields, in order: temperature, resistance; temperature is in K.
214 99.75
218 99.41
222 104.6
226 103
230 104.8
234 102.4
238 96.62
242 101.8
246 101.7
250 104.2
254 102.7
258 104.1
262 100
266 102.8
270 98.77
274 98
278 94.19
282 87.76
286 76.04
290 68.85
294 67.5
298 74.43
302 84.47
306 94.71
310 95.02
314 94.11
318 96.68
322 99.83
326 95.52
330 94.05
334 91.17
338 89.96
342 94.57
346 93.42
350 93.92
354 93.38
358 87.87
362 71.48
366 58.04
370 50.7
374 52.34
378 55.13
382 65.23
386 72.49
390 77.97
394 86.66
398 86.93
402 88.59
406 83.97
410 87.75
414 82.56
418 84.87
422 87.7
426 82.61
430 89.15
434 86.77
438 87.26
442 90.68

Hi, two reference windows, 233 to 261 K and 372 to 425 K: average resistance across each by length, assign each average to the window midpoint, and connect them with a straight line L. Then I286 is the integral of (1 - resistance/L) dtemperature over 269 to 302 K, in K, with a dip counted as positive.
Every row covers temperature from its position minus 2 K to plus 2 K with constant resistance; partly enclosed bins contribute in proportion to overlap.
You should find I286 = 4.5 K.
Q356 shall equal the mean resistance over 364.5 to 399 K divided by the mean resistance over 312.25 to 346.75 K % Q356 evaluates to 0.71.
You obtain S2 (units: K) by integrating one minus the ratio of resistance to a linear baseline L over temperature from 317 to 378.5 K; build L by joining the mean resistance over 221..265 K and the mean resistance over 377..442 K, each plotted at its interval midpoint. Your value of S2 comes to 4.94 K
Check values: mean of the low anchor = 102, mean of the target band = 82.8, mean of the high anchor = 82.3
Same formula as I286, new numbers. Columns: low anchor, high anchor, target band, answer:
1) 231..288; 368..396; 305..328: -3.6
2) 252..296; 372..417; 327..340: -1.3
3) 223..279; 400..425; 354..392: 9.5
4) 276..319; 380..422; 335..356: -2.4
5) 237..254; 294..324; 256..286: 0.1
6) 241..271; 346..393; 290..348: -3.2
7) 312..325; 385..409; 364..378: 5.4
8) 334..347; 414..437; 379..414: 3.0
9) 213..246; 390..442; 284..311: 4.6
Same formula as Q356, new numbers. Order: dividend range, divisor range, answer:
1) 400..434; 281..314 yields 1.05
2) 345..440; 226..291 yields 0.82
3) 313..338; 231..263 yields 0.93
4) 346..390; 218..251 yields 0.70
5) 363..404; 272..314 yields 0.82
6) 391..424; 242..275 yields 0.84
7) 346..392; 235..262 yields 0.71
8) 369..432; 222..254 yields 0.76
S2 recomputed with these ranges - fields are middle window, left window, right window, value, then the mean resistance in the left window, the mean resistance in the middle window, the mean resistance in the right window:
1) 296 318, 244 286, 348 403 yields -0.1 K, 98.3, 89.3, 74.1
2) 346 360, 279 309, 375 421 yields -2.2 K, 80.1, 92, 78.9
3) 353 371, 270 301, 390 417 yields 2.6 K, 82.2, 72.3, 85.4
